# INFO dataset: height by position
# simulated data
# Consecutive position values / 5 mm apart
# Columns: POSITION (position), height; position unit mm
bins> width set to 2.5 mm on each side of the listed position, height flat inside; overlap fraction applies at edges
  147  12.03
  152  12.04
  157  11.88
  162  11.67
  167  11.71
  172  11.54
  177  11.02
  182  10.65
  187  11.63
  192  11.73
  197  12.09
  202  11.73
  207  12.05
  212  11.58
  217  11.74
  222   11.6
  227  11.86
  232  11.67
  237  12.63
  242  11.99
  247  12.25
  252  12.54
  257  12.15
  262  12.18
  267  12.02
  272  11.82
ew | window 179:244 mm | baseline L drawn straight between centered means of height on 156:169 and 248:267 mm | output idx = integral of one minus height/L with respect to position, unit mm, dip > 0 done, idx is 1.3 mm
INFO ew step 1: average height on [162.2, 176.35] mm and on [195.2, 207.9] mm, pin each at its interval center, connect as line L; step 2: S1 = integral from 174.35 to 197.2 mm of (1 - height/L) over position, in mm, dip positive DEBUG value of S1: 0.8 mm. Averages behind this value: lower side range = 11.6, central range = 11.4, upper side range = 11.9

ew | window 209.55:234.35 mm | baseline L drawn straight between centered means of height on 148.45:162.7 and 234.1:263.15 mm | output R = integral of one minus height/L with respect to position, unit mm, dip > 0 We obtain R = 0.99 mm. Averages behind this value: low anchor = 11.9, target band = 11.7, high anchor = 12.3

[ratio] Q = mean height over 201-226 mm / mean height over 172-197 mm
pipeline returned 1.0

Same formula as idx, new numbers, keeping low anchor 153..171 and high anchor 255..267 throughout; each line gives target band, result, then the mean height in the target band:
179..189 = 0.6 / 11.1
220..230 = 0.2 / 11.7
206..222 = 0.3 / 11.7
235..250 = -0.3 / 12.3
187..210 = 0.1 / 11.9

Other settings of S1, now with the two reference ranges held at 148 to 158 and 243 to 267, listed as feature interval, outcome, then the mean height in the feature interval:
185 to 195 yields 0.3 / 11.7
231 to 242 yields 0.0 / 12.2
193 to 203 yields 0.2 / 11.9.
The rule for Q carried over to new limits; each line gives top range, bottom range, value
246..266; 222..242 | 1.02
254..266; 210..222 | 1.04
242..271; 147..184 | 1.06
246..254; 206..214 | 1.05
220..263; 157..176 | 1.04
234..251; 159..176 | 1.06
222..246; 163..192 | 1.06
